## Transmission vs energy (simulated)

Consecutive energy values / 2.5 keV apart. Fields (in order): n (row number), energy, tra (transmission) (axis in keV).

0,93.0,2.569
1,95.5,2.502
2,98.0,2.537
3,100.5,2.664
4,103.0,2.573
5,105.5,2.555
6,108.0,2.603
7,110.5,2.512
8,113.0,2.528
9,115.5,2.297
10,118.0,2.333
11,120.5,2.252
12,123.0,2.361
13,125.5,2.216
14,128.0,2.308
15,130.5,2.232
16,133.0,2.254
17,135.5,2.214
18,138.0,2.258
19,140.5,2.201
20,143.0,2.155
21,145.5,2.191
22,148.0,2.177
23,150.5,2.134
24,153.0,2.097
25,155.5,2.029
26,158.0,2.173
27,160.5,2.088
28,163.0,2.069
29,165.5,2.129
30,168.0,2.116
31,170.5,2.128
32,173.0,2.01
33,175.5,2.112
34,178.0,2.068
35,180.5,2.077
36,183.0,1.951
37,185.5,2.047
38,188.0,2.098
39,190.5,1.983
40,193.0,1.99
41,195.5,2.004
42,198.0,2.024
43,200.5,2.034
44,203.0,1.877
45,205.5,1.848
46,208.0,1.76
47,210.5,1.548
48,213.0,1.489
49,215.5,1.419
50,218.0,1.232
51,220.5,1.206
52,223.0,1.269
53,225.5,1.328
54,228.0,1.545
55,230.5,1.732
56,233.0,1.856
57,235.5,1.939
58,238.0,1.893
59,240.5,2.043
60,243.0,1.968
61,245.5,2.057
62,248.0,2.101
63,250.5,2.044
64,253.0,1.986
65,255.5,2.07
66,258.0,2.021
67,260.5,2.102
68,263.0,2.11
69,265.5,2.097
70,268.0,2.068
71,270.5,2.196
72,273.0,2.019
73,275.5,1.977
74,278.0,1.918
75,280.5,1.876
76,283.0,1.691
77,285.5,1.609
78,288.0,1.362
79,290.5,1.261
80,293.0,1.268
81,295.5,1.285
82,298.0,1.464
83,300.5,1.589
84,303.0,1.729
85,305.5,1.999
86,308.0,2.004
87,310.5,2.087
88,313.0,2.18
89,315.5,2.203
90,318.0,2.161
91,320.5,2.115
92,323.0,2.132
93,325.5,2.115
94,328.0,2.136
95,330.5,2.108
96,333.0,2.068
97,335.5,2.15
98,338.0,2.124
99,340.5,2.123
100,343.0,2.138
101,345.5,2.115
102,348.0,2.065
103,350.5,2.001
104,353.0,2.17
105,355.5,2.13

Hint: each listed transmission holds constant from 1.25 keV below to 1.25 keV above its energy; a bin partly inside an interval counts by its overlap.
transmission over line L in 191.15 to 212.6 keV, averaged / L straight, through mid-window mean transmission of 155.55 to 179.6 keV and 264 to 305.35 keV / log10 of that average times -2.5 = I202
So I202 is 0.065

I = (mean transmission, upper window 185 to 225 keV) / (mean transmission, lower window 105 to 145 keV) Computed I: 0.74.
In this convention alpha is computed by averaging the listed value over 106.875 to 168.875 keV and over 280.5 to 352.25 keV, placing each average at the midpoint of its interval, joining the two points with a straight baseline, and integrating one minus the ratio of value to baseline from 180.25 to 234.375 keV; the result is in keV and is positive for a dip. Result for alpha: 9.6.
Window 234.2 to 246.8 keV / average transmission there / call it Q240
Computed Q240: 1.98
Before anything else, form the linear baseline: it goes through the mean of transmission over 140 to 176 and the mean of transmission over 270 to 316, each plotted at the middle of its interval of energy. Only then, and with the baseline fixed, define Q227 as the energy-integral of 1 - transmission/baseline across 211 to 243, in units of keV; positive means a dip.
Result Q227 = 5.6 keV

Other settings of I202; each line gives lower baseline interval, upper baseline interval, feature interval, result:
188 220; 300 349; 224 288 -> -0.01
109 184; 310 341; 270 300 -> 0.29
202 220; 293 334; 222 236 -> 0.03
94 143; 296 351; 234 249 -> 0.09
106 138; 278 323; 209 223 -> 0.43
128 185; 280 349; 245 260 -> -0.03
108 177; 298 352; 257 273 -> 0.01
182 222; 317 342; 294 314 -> 0.16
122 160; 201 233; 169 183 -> -0.09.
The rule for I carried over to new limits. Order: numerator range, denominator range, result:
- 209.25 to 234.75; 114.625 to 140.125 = 0.65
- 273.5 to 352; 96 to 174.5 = 0.84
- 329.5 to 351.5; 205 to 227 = 1.46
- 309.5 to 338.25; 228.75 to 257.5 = 1.08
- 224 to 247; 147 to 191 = 0.87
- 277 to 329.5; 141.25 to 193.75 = 0.87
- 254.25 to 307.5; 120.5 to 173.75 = 0.83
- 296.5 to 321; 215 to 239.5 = 1.25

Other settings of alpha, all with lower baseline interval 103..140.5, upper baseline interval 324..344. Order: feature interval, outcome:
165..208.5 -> 5.1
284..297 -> 4.8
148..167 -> 1.7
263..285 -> 2.1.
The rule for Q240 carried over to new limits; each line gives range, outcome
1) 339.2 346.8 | 2.12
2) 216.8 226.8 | 1.26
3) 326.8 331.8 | 2.12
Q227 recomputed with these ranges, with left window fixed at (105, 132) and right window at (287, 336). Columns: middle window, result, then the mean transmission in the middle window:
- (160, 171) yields 0.7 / 2.11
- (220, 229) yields 3.2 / 1.34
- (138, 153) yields 0.9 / 2.17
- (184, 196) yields 0.9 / 2.02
